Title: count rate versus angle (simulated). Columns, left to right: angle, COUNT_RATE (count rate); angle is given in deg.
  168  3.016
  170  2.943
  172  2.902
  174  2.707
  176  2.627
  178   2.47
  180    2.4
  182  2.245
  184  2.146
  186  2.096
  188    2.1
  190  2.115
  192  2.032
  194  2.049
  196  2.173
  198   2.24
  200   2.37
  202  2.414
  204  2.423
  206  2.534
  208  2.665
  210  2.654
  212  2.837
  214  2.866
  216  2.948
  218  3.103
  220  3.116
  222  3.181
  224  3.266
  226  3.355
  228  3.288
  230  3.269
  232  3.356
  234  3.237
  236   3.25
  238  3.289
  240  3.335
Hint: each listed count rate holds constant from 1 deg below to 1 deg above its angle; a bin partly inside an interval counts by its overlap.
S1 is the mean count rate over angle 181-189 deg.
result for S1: 2.15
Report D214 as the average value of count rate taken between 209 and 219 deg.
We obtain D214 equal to 2.88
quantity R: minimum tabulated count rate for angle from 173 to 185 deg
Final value 2.146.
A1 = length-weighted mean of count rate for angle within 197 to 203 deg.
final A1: 2.34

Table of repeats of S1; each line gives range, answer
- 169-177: 2.79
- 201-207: 2.46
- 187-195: 2.07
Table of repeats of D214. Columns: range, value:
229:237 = 3.28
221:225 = 3.22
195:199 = 2.21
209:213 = 2.75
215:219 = 3.03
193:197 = 2.11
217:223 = 3.13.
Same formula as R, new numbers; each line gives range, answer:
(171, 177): 2.627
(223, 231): 3.266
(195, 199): 2.173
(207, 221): 2.654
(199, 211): 2.37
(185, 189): 2.096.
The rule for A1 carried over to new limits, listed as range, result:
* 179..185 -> 2.26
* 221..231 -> 3.27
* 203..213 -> 2.62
